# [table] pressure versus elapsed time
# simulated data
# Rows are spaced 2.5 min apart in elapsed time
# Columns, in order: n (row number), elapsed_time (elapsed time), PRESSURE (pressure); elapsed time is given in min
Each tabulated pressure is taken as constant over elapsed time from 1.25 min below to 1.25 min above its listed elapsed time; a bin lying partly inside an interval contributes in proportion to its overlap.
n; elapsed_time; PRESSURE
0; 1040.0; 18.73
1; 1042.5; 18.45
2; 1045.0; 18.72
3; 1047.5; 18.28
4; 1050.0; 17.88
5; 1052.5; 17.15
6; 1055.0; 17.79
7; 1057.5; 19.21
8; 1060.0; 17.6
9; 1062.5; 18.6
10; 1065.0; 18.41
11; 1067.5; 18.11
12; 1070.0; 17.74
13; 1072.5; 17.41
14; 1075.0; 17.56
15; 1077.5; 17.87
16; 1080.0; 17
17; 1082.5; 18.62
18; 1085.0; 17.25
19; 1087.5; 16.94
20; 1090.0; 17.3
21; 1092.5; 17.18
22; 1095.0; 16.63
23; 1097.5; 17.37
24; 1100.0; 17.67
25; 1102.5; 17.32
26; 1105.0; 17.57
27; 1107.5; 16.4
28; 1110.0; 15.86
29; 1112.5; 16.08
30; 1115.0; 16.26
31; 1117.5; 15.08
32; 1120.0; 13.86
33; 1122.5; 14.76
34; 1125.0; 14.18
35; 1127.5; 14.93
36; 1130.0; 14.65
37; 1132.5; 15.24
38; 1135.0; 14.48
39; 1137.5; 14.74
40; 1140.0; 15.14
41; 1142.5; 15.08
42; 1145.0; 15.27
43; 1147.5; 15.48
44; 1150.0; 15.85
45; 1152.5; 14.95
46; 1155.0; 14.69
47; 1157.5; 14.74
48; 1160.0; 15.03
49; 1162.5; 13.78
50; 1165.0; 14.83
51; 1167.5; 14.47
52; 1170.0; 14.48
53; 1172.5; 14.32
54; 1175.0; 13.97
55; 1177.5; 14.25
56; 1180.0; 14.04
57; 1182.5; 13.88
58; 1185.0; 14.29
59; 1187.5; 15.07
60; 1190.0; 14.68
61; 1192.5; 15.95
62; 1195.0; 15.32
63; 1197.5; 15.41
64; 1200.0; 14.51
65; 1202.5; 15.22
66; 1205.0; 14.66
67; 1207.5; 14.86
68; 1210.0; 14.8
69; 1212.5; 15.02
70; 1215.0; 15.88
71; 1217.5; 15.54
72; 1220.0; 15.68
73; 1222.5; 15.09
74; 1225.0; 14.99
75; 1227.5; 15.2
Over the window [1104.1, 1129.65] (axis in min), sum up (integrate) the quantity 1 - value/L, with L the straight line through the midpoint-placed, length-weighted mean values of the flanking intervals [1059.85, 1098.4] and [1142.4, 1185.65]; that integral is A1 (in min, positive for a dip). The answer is 1.3 min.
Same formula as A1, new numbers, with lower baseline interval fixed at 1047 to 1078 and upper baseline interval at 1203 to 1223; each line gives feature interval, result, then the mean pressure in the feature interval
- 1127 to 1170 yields 3.9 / 14.9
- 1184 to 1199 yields 0.4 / 15.1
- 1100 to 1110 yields 0.1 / 17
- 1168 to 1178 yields 1.0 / 14.3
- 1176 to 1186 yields 1.1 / 14.1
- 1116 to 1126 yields 1.4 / 14.5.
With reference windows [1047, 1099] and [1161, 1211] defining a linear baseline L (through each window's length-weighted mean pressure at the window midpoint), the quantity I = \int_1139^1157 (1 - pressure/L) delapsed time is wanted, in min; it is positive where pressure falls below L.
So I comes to 0.6 min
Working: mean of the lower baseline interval 17.7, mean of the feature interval 15.2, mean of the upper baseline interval 14.6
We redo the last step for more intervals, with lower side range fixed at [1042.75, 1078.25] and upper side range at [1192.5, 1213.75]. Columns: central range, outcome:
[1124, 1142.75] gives 1.9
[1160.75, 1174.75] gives 1.2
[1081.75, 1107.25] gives 0.0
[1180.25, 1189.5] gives 0.6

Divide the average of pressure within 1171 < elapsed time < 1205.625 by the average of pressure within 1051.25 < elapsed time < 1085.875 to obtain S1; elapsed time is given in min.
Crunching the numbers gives 0.82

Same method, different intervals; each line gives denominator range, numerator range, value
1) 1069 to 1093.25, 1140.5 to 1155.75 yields 0.87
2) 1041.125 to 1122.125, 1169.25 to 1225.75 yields 0.86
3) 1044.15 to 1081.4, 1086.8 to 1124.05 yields 0.91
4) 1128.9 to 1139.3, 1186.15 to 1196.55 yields 1.03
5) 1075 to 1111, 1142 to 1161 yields 0.88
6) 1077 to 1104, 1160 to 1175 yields 0.83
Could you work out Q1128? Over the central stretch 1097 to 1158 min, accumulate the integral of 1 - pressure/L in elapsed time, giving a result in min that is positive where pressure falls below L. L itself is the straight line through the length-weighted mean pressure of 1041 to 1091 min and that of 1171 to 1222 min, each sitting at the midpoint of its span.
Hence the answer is 3.65 min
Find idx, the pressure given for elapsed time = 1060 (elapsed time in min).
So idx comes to 17.6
